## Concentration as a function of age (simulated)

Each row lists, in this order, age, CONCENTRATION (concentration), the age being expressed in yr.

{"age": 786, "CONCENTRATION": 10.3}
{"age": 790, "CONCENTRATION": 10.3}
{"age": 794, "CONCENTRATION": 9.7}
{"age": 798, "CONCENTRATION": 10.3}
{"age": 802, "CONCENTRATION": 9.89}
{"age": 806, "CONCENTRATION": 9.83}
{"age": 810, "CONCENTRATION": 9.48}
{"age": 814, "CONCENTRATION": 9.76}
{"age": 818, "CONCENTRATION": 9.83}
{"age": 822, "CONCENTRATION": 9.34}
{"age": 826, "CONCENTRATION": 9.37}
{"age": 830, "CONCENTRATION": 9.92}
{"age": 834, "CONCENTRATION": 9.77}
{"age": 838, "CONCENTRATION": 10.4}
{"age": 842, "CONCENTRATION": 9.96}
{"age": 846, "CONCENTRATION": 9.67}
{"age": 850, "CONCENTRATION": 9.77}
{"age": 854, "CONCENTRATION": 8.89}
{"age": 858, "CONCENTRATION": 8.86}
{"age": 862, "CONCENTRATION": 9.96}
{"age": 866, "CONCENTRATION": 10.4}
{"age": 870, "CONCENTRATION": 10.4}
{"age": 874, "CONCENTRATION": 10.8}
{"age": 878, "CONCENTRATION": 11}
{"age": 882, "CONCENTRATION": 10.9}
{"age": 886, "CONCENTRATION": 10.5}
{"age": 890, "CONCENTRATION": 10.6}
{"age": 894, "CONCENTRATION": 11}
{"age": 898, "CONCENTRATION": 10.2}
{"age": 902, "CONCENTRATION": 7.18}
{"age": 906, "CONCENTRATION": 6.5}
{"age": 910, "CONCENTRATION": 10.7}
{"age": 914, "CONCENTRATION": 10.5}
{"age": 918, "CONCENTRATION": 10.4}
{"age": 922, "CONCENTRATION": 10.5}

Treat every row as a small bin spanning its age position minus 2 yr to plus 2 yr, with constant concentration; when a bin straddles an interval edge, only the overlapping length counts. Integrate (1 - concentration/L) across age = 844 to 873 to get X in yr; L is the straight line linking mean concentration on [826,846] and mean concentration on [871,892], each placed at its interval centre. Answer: 1.6 yr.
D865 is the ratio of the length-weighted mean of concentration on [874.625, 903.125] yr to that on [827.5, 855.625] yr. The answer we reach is 1.1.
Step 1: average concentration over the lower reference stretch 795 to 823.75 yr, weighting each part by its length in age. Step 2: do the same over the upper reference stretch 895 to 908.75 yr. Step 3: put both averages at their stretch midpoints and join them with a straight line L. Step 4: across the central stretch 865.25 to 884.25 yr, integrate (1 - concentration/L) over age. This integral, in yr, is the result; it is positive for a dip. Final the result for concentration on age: -4.3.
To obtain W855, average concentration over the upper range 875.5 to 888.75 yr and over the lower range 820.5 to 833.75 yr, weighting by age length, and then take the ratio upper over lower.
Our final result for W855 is 1.1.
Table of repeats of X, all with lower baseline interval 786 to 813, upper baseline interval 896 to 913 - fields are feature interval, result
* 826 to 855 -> -0.90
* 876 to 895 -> -3.86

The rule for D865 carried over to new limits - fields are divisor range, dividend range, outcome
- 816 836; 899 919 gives 0.94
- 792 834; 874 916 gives 1.02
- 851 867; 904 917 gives 0.98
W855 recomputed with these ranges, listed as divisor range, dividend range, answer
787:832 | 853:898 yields 1.05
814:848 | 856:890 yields 1.06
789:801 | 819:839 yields 0.97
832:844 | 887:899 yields 1.06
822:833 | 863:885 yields 1.11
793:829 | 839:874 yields 1.01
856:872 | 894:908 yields 0.85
